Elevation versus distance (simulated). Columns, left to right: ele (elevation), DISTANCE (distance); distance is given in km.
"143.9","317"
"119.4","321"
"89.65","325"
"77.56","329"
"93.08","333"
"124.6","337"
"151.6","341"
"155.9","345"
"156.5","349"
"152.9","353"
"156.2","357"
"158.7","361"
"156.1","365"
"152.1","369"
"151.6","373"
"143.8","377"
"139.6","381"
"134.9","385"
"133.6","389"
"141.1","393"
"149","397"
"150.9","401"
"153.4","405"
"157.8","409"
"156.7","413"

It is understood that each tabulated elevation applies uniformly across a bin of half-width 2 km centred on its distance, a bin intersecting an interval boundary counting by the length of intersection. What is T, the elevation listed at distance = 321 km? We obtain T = 119.4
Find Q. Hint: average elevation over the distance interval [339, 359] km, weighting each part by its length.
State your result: 155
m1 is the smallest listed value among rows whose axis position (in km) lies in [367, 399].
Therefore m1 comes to 133.6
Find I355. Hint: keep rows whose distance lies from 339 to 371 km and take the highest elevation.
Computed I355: 158.7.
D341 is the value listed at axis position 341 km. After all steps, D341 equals 151.6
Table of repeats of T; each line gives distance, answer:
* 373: 151.6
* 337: 124.6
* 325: 89.65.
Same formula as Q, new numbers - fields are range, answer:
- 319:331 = 95.5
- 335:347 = 144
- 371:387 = 142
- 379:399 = 140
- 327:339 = 98.4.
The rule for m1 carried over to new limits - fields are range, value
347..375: 151.6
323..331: 77.56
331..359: 93.08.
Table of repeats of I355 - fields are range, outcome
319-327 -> 119.4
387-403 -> 150.9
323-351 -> 156.5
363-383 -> 156.1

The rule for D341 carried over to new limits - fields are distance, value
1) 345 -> 155.9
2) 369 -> 152.1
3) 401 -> 150.9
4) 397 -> 149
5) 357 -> 156.2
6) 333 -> 93.08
